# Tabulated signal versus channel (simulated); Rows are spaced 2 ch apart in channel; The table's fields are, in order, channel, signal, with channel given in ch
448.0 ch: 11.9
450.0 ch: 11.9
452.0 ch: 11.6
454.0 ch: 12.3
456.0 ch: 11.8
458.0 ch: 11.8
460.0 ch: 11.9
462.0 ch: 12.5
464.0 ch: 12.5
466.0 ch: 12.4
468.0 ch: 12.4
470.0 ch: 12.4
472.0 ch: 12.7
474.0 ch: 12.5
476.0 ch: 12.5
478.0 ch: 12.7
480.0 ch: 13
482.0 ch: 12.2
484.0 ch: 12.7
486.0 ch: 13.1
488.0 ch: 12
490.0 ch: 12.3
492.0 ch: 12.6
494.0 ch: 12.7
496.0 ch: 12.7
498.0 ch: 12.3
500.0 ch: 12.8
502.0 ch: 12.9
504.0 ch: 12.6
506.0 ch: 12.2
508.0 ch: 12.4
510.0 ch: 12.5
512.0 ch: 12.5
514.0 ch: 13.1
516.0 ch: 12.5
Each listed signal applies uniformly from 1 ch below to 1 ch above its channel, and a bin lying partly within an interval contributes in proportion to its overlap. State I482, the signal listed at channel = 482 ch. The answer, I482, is 12.2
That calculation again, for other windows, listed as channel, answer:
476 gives 12.5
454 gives 12.3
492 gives 12.6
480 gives 13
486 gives 13.1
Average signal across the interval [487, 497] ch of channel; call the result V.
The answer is 12.5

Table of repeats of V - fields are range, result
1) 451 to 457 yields 11.9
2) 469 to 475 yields 12.5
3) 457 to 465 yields 12.2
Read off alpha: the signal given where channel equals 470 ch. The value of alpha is 12.4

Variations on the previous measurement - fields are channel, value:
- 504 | 12.6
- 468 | 12.4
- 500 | 12.8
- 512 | 12.5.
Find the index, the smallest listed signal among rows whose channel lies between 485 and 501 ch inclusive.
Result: 12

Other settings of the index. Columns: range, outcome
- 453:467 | 11.8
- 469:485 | 12.2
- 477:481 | 12.7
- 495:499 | 12.3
